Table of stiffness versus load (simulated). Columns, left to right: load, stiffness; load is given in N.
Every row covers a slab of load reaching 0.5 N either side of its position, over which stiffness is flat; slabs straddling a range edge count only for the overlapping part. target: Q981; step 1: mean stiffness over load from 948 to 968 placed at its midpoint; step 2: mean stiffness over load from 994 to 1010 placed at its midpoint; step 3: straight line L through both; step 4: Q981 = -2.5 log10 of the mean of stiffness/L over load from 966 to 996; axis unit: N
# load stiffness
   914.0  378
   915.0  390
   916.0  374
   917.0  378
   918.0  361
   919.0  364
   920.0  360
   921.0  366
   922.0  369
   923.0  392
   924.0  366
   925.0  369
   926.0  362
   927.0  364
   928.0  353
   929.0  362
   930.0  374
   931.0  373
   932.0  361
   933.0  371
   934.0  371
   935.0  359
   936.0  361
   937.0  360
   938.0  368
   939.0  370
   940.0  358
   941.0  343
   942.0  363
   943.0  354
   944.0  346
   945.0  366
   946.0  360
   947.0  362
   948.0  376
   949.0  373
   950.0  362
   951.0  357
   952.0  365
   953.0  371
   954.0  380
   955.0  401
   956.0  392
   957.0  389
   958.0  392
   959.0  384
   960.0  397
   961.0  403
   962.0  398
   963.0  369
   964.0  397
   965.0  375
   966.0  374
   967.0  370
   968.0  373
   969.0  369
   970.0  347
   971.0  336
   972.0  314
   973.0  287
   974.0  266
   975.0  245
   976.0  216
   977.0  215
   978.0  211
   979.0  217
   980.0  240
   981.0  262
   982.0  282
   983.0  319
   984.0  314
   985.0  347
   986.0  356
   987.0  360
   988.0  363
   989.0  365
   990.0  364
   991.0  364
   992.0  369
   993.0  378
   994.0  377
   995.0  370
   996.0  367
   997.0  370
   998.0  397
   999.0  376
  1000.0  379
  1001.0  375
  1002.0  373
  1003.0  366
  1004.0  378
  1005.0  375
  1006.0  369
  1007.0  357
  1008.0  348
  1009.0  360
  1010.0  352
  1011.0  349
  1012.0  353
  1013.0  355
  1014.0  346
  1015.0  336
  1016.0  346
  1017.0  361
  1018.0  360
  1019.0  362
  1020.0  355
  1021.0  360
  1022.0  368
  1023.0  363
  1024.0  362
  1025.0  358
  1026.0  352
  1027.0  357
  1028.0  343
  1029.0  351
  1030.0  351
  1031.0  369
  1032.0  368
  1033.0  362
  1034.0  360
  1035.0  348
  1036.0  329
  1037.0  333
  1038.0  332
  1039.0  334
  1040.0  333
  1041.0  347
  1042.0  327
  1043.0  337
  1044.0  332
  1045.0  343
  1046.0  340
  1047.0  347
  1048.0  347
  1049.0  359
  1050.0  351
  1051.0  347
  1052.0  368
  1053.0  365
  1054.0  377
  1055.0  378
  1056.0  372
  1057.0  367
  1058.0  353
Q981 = 0.18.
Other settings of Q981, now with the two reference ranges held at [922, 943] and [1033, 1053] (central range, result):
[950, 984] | 0.08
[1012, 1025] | -0.02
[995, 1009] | -0.06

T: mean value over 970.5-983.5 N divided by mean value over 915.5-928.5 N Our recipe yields 0.71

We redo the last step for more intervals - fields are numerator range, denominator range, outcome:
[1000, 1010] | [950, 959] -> 0.96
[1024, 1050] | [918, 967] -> 0.94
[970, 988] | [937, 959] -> 0.77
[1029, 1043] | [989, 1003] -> 0.93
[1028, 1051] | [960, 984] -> 1.10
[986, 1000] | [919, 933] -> 1.01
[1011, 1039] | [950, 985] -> 1.06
